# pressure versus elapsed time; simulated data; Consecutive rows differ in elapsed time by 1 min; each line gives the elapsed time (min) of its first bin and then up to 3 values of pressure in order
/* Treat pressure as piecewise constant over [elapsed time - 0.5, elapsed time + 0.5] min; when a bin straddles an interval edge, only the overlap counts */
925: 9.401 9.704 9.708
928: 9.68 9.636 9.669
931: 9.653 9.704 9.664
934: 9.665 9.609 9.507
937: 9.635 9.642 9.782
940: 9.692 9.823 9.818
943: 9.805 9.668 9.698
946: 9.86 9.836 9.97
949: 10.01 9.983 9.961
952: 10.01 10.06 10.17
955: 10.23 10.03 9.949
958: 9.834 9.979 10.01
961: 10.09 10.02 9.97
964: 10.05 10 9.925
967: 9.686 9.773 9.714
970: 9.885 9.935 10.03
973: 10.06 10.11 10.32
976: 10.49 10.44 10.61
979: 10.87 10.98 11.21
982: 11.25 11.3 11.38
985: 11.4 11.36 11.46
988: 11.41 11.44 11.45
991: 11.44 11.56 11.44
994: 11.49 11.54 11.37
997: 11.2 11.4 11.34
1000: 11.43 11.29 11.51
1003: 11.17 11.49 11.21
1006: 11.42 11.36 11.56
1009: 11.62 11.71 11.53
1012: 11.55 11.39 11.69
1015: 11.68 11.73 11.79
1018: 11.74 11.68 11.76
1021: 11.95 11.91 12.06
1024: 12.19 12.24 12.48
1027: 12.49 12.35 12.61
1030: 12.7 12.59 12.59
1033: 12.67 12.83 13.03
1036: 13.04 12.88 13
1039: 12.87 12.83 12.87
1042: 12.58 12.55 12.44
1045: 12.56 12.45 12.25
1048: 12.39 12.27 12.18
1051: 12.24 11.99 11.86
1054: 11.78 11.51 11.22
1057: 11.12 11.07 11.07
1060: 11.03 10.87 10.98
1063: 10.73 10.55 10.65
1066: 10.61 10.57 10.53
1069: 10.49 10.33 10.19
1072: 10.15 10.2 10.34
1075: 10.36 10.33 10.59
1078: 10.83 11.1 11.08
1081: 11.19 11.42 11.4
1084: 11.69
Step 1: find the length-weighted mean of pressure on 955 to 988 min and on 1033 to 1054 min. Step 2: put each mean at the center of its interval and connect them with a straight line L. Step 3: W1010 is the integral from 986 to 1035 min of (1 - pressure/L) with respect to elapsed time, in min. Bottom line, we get -0.91 min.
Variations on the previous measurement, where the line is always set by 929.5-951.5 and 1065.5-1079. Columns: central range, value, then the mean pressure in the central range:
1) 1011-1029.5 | -3.2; 11.9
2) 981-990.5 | -1.3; 11.4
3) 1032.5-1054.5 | -4.8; 12.5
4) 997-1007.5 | -1.3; 11.4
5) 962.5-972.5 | 0.0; 9.9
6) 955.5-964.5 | -0.1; 9.99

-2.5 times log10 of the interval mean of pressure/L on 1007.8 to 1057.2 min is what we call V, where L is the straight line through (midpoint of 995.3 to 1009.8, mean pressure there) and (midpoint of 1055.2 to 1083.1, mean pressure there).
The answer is -0.10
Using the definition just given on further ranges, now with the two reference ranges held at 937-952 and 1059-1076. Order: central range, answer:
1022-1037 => -0.212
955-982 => -0.022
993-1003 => -0.126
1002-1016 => -0.130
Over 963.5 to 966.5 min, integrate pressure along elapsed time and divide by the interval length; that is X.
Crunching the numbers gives 9.99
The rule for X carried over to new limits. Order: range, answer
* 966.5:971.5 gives 9.8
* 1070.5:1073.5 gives 10.2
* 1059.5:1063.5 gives 10.9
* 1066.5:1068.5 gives 10.6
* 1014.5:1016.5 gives 11.7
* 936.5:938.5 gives 9.64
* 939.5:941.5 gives 9.76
